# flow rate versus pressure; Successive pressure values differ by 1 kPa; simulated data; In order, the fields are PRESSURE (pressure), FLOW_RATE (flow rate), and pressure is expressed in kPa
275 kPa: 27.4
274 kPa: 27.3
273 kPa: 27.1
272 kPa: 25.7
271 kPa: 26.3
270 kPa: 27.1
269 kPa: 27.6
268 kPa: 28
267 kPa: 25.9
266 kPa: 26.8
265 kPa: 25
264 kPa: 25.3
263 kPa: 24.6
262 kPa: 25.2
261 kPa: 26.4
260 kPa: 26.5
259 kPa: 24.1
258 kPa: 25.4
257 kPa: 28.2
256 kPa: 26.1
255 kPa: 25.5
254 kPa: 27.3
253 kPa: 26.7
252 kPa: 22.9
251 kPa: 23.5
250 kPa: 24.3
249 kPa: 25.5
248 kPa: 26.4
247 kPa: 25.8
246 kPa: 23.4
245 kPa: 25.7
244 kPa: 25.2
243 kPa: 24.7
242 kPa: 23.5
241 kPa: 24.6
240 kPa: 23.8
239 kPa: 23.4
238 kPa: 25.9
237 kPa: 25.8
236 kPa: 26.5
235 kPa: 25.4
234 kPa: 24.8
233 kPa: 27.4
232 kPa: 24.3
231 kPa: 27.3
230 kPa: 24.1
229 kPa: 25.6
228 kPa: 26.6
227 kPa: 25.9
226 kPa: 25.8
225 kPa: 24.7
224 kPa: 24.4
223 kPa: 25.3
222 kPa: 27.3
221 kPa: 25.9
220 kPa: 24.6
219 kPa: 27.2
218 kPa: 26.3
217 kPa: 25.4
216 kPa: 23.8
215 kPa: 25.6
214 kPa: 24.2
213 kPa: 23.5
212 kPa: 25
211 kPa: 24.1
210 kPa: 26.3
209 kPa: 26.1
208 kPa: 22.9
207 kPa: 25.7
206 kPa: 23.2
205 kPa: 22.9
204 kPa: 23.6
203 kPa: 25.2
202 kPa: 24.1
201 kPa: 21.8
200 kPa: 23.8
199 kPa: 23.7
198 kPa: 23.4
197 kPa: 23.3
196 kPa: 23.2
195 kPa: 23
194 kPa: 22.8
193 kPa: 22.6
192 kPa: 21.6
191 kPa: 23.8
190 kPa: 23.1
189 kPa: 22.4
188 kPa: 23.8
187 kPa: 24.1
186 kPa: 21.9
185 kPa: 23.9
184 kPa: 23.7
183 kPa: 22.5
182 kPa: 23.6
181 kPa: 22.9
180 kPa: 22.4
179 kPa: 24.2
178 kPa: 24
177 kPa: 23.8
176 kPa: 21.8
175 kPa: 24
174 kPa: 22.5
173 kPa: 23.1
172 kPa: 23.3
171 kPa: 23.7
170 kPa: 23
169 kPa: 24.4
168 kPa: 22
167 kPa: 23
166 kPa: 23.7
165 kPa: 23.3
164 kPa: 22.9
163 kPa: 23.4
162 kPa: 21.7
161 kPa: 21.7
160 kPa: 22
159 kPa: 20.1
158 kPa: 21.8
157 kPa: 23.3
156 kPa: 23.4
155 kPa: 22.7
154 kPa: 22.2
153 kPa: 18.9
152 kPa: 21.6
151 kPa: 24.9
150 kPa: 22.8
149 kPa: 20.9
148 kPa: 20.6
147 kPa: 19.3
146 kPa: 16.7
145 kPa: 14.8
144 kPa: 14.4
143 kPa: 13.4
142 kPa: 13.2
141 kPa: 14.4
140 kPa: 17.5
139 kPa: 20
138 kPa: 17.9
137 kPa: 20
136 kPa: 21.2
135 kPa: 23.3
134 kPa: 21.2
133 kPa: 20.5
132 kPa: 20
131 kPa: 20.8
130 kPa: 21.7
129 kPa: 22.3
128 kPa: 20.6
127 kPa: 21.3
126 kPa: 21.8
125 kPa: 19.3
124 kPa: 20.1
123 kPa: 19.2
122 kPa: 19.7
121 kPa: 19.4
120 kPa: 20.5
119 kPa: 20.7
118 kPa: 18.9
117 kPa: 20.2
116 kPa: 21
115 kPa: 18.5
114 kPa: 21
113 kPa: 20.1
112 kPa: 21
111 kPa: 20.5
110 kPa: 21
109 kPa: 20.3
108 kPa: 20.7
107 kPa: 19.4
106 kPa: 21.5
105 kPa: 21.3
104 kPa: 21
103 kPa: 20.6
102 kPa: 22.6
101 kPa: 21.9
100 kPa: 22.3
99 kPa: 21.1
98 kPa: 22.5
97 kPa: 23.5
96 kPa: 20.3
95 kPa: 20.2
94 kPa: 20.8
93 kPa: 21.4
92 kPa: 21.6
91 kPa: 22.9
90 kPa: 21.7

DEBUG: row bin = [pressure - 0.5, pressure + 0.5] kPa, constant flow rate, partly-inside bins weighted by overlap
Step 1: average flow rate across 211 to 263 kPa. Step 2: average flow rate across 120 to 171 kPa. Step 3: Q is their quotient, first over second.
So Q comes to 1.23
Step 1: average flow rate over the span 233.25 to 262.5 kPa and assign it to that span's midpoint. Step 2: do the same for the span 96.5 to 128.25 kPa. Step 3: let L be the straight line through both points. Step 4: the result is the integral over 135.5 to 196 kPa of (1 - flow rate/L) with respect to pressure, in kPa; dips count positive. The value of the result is 2.56 kPa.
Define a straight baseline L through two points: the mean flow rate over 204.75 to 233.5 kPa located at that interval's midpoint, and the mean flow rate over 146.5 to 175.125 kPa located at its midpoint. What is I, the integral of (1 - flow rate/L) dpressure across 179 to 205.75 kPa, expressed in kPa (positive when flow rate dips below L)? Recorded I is 0.80 kPa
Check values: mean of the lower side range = 22.4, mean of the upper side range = 25.2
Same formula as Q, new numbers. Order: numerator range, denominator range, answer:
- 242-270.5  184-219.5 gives 1.07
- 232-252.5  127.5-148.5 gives 1.33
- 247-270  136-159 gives 1.33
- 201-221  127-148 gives 1.31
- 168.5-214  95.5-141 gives 1.14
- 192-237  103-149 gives 1.26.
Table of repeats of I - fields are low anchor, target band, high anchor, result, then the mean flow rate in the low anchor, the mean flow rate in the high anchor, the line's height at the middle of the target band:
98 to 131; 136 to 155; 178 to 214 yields 2.7 kPa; 20.7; 23.6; 21.8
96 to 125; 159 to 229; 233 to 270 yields -0.8 kPa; 20.7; 25.5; 23.5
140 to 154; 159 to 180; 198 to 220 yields -2.5 kPa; 18.3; 24.5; 20.5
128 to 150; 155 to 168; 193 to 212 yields -1.2 kPa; 18.9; 23.8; 20.6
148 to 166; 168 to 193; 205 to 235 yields 0.2 kPa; 22.2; 25.2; 23.3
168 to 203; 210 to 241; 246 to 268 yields -1.0 kPa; 23.2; 25.6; 24.6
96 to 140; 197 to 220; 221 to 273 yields -0.3 kPa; 20.7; 25.6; 24.1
